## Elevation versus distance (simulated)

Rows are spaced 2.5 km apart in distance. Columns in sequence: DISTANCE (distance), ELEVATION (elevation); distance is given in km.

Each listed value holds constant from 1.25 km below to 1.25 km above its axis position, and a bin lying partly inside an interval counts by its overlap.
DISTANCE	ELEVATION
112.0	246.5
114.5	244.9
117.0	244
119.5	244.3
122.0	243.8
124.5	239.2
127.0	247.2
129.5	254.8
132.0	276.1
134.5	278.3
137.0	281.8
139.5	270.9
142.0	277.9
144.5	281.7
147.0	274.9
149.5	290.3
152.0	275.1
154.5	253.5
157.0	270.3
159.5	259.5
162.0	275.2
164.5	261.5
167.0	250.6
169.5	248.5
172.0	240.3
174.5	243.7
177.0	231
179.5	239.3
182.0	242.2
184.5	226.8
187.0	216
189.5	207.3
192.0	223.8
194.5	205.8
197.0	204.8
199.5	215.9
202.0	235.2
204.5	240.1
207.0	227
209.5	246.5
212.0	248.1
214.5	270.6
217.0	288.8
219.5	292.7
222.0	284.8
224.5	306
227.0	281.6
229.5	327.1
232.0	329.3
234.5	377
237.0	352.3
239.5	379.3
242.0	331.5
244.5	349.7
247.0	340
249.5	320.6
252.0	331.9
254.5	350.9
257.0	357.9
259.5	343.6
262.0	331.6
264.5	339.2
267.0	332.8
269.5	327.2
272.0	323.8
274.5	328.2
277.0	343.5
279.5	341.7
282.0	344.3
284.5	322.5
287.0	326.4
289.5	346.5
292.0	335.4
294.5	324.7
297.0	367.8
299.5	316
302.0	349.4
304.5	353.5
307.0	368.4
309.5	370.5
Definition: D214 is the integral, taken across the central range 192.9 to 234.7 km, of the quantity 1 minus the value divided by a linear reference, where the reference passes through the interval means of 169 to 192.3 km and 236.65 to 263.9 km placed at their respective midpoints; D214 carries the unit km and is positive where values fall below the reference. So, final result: 2.99 km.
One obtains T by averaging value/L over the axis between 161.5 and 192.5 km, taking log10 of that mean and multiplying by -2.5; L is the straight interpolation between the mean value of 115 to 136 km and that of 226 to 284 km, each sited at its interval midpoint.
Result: 0.20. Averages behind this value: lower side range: 253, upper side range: 339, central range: 238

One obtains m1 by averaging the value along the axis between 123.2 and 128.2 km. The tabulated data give 243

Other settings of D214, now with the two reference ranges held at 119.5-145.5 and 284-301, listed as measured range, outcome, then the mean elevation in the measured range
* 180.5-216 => 7.69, 230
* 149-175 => 1.55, 260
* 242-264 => -1.58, 340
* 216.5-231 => 0.32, 298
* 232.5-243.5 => -1.66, 358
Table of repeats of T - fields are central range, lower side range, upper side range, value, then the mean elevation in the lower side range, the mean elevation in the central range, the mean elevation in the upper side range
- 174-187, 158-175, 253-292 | 0.14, 255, 234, 337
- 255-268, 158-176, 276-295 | -0.07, 254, 342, 336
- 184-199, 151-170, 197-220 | 0.18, 262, 214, 248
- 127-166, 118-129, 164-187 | -0.12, 244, 271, 241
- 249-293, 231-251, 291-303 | 0.02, 347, 336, 339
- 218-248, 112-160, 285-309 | -0.06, 263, 329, 343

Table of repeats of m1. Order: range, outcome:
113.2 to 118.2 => 244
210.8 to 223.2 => 277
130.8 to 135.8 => 277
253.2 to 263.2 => 346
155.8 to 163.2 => 268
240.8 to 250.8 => 335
